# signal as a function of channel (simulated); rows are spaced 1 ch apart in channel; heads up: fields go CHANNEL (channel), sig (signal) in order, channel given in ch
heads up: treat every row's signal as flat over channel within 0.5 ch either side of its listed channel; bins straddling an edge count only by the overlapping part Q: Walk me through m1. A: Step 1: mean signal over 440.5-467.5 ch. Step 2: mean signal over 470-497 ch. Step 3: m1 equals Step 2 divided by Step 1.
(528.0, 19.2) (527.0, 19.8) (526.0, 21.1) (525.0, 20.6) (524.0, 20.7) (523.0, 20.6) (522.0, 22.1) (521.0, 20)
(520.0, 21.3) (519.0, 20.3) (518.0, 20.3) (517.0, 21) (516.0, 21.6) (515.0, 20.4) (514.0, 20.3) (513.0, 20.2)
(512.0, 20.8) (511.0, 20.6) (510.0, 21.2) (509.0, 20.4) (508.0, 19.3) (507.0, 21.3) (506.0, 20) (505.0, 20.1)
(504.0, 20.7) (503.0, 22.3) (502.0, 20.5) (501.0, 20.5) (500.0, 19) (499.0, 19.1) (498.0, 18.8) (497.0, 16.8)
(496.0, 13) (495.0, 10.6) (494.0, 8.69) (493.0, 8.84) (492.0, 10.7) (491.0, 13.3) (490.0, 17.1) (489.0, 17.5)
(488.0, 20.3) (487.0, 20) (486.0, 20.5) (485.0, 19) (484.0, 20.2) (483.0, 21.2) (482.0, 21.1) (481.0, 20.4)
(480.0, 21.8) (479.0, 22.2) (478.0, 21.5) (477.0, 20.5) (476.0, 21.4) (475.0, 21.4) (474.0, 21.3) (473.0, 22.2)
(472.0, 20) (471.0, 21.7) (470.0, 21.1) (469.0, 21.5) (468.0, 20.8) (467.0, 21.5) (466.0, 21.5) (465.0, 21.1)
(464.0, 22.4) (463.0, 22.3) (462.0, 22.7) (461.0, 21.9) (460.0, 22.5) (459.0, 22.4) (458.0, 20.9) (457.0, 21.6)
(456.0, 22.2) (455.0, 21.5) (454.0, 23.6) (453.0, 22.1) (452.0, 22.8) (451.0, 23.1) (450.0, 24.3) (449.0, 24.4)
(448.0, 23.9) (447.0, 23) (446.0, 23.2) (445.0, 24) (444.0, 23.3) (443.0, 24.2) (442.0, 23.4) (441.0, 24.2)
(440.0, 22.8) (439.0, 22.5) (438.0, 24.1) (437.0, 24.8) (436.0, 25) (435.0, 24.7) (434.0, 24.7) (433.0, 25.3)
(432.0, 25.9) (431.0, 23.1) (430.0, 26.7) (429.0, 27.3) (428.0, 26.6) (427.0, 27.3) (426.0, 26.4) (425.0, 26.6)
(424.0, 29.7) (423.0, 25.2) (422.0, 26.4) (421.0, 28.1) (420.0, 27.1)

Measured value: 0.81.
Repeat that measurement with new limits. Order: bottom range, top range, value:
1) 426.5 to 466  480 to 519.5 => 0.79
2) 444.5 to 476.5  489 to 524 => 0.84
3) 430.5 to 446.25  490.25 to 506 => 0.68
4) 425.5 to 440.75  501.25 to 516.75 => 0.82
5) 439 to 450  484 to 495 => 0.66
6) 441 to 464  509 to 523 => 0.91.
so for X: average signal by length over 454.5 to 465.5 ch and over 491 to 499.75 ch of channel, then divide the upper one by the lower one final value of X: 0.61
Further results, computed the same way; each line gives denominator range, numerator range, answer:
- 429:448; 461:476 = 0.89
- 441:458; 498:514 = 0.88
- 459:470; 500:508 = 0.94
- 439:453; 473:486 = 0.90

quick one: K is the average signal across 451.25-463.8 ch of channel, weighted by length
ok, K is 22.2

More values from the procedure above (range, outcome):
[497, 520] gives 20.3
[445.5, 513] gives 20.2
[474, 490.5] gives 20.4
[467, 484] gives 21.2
